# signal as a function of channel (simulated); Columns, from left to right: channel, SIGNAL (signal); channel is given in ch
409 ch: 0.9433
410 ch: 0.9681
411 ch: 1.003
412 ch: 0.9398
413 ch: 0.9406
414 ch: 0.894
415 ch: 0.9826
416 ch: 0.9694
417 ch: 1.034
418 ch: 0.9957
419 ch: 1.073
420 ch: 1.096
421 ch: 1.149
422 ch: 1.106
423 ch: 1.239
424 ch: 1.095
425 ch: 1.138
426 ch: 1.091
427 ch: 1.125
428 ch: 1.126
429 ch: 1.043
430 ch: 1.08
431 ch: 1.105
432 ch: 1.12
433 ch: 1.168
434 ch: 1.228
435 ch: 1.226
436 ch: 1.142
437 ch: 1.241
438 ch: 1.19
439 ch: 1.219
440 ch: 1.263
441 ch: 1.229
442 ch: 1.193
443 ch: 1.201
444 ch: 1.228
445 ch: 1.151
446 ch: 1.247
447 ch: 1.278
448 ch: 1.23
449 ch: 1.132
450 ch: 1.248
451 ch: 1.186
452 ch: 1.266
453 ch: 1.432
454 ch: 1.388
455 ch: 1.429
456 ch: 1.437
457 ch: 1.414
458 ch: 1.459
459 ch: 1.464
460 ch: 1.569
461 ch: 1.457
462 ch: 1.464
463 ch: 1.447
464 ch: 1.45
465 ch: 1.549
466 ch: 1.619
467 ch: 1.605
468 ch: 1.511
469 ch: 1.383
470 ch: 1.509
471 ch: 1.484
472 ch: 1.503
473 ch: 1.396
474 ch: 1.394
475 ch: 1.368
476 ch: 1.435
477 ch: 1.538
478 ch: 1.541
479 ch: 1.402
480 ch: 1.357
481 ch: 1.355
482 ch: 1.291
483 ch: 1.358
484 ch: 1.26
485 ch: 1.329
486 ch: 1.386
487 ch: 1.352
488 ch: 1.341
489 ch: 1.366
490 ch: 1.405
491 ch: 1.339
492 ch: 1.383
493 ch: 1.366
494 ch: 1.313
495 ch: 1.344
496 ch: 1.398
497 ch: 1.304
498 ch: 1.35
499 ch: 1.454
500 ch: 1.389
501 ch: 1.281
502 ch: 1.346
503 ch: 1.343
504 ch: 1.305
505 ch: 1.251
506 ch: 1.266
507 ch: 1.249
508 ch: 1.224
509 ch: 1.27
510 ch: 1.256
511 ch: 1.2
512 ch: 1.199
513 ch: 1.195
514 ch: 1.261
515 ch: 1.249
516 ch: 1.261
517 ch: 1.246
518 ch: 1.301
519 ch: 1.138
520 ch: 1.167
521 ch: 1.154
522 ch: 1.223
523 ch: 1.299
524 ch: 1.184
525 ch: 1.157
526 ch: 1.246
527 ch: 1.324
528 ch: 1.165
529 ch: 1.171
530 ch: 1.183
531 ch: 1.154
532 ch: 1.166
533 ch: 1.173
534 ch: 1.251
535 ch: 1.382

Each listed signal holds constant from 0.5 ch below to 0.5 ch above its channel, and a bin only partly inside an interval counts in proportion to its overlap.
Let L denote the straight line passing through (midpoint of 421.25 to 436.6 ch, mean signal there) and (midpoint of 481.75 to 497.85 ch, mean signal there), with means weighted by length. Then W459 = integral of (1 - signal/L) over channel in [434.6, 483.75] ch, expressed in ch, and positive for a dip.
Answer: -4.8 ch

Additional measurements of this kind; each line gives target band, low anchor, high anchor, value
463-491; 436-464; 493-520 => -2.70 ch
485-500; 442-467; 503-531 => -0.96 ch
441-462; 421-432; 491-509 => -2.34 ch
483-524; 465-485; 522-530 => 0.68 ch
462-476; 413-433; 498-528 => -3.70 ch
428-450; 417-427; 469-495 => 0.01 ch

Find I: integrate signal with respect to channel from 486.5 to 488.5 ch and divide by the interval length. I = 1.35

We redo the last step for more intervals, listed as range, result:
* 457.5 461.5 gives 1.49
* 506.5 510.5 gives 1.25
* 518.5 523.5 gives 1.2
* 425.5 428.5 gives 1.11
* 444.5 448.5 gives 1.23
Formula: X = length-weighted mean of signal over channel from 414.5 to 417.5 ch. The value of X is 0.995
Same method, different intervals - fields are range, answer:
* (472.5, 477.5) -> 1.43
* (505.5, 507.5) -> 1.26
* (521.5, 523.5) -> 1.26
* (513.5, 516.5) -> 1.26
